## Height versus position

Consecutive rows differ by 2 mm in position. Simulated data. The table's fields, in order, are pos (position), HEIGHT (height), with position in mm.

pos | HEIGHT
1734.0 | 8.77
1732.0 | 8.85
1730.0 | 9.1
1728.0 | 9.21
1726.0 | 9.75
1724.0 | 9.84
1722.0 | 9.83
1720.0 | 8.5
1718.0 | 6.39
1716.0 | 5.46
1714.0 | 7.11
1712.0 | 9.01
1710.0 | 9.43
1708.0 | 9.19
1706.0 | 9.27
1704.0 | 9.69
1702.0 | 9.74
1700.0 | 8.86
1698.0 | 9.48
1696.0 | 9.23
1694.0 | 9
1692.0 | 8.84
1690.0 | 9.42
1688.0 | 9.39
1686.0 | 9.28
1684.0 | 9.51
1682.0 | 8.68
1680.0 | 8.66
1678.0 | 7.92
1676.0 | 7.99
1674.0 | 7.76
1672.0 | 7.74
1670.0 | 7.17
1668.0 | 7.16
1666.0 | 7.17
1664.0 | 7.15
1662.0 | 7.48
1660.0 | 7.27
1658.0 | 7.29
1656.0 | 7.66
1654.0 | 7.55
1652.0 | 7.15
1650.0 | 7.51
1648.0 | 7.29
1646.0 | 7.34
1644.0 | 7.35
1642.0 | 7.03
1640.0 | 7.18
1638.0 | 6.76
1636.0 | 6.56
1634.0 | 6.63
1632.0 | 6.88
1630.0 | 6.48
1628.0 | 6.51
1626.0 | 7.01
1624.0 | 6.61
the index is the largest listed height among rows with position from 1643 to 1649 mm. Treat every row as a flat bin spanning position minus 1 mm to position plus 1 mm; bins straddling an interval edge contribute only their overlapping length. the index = 7.35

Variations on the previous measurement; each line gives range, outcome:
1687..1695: 9.42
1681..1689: 9.51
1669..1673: 7.74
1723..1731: 9.84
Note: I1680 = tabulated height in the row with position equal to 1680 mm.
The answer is 8.66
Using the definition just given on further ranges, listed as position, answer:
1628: 6.51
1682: 8.68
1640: 7.18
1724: 9.84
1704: 9.69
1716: 5.46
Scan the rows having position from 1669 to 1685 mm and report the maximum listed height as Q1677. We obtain 9.51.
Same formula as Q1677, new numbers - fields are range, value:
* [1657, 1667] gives 7.48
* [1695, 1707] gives 9.74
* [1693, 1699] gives 9.48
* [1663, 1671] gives 7.17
